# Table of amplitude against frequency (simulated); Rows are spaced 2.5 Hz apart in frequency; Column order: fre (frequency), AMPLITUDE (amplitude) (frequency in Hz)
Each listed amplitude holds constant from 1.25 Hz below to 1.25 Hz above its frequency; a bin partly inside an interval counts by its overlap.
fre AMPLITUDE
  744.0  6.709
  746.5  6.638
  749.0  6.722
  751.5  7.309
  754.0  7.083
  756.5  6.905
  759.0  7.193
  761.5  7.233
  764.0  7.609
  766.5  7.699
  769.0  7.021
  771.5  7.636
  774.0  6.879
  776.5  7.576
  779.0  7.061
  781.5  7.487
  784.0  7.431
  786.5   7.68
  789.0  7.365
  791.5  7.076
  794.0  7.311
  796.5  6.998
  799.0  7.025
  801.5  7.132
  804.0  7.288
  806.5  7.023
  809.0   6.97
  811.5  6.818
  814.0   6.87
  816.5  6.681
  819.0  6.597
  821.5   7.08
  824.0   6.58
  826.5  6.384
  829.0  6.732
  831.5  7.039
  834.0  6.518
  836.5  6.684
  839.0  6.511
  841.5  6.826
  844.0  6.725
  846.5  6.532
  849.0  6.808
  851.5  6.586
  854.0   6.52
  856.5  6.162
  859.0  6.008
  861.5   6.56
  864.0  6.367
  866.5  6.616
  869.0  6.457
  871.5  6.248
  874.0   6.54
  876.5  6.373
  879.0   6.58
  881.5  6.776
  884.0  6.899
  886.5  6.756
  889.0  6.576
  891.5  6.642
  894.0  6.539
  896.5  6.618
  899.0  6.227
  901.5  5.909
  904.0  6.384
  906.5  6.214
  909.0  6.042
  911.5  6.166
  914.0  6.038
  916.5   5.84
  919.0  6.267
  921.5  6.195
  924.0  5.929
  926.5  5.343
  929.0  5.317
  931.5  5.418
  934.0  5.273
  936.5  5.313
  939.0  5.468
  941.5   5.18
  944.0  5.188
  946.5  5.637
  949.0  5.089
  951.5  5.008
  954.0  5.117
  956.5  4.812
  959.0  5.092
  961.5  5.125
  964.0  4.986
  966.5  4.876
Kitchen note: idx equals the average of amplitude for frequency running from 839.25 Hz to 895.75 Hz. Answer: 6.55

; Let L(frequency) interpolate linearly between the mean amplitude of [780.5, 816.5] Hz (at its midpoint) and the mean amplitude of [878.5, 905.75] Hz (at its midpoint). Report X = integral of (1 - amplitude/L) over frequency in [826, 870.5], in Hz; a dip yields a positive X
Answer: 1.7 Hz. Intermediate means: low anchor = 7.16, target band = 6.56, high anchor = 6.53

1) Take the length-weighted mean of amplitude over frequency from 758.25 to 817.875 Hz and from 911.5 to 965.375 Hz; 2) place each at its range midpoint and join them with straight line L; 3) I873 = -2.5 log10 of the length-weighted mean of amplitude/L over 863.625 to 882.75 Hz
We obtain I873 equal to -0.05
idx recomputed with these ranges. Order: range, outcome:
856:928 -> 6.32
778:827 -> 7.05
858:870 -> 6.41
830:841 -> 6.7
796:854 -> 6.79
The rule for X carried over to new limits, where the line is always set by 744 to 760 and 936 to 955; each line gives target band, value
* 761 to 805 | -4.1 Hz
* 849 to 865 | -1.0 Hz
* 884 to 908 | -3.2 Hz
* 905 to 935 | -2.0 Hz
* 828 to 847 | -1.5 Hz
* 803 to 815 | -1.0 Hz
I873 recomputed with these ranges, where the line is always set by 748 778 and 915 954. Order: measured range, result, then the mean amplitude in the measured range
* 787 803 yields -0.041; 7.18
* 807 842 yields -0.021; 6.74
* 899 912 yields -0.066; 6.15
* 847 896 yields -0.069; 6.53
